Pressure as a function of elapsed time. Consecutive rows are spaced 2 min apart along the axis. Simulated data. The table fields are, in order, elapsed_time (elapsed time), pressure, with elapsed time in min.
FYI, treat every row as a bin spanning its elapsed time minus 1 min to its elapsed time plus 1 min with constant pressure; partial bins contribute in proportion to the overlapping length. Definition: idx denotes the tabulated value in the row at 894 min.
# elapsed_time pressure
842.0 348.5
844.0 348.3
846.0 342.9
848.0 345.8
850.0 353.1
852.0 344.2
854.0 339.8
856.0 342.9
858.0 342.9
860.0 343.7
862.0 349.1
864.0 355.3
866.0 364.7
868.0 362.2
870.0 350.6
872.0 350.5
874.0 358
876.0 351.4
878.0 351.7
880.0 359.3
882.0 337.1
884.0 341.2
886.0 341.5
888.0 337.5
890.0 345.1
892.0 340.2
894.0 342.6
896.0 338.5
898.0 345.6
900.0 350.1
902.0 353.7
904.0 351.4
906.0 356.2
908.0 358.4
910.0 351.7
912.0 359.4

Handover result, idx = 342.6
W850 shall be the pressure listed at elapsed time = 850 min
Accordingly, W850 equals 353.1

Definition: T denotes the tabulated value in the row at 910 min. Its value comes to 351.7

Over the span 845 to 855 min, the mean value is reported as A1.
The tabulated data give 345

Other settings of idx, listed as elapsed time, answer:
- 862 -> 349.1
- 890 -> 345.1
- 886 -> 341.5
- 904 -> 351.4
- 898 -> 345.6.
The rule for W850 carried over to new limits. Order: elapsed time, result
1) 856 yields 342.9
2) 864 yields 355.3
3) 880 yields 359.3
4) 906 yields 356.2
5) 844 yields 348.3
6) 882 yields 337.1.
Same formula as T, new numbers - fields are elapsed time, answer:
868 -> 362.2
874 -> 358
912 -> 359.4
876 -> 351.4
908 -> 358.4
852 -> 344.2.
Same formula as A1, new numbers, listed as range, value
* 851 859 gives 342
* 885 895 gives 341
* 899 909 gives 354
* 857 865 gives 348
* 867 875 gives 355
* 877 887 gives 346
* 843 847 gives 346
